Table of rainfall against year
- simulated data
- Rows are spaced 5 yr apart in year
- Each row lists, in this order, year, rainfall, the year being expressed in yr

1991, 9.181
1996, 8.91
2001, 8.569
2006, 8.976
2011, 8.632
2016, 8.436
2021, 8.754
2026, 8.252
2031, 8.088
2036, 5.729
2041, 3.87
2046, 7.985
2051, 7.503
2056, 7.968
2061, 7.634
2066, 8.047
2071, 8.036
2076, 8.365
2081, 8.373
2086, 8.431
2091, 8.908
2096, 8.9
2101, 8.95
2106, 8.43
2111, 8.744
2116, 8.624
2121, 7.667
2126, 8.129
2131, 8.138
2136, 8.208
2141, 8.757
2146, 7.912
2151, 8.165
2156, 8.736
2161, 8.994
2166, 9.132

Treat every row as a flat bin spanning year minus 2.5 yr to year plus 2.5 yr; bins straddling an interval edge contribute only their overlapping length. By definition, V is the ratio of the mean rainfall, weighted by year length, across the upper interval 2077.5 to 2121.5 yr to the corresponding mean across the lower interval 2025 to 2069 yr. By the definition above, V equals 1.19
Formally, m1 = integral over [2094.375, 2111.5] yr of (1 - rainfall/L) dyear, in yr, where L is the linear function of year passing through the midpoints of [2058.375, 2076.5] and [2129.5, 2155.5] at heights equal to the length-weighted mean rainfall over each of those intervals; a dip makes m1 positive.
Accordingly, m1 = -1.3 yr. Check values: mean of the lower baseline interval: 7.98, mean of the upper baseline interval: 8.28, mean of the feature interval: 8.75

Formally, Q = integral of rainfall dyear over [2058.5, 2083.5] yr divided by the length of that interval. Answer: 8.09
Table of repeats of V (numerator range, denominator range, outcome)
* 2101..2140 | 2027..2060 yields 1.20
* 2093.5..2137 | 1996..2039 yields 1.03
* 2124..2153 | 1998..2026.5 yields 0.95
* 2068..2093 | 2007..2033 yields 0.99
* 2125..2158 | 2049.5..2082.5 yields 1.04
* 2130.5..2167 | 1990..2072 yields 1.08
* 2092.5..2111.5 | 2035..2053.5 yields 1.39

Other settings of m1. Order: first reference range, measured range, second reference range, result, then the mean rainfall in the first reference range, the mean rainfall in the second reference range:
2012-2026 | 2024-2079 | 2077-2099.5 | 7.6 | 8.54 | 8.65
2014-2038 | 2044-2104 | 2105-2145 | -1.2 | 7.88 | 8.32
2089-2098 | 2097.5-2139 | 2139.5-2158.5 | 1.4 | 8.9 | 8.37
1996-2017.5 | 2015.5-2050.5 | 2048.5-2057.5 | 3.9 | 8.69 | 7.71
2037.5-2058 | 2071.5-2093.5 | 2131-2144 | -3.2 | 6.75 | 8.39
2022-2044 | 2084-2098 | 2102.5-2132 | -1.7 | 6.67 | 8.32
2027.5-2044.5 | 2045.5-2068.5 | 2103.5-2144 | -3.9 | 6.16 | 8.33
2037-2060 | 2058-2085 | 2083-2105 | -1.1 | 6.81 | 8.76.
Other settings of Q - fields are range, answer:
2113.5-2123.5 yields 8.15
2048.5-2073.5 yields 7.84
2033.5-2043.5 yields 4.8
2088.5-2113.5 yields 8.79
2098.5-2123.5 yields 8.48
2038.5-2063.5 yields 6.99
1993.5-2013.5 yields 8.77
